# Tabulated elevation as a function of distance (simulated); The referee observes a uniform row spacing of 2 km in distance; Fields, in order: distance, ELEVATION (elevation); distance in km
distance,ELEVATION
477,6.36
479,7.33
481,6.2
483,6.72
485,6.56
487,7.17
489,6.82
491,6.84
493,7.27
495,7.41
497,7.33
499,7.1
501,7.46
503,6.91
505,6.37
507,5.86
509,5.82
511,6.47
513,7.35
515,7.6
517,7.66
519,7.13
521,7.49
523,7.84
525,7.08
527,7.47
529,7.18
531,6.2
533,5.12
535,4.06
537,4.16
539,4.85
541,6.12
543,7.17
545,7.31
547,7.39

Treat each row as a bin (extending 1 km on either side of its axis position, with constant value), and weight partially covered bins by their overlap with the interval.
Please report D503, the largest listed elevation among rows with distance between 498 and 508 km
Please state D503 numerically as 7.46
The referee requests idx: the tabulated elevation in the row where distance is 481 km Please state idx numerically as 6.2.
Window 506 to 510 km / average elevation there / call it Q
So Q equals 5.84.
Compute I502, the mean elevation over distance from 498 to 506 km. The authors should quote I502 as 6.96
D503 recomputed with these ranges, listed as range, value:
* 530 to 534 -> 6.2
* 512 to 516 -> 7.6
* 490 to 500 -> 7.41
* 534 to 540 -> 4.85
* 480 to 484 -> 6.72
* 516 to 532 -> 7.84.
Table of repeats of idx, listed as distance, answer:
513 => 7.35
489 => 6.82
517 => 7.66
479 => 7.33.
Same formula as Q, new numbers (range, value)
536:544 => 5.57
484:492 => 6.85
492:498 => 7.34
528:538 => 5.34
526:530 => 7.32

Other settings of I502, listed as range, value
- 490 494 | 7.05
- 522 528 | 7.46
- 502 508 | 6.38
